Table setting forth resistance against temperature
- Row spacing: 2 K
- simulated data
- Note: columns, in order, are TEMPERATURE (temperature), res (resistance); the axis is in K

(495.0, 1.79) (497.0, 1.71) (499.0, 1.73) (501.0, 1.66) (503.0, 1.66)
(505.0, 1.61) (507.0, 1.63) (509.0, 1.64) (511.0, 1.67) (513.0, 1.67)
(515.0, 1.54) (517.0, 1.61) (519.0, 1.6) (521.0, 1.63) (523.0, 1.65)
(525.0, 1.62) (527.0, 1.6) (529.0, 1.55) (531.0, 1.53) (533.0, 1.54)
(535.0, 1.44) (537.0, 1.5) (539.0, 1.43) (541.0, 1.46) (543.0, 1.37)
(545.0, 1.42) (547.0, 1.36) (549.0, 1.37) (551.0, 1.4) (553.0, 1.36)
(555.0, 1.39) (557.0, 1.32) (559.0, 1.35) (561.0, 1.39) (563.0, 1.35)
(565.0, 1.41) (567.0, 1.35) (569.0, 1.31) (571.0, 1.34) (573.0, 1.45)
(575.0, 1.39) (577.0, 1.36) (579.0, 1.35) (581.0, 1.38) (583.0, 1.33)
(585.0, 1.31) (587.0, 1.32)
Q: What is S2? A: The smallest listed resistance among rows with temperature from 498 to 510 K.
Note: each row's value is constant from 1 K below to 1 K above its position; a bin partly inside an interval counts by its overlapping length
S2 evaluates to 1.61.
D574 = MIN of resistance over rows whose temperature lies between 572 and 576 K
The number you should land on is 1.39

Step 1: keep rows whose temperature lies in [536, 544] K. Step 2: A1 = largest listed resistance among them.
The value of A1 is 1.5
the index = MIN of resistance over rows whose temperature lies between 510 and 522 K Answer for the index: 1.54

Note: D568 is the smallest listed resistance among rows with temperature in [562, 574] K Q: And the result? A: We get 1.31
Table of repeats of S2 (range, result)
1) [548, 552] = 1.37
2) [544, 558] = 1.32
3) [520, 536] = 1.44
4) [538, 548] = 1.36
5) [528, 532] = 1.53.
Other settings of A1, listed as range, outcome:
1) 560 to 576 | 1.45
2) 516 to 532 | 1.65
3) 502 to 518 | 1.67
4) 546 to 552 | 1.4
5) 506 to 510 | 1.64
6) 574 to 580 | 1.39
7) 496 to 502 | 1.73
